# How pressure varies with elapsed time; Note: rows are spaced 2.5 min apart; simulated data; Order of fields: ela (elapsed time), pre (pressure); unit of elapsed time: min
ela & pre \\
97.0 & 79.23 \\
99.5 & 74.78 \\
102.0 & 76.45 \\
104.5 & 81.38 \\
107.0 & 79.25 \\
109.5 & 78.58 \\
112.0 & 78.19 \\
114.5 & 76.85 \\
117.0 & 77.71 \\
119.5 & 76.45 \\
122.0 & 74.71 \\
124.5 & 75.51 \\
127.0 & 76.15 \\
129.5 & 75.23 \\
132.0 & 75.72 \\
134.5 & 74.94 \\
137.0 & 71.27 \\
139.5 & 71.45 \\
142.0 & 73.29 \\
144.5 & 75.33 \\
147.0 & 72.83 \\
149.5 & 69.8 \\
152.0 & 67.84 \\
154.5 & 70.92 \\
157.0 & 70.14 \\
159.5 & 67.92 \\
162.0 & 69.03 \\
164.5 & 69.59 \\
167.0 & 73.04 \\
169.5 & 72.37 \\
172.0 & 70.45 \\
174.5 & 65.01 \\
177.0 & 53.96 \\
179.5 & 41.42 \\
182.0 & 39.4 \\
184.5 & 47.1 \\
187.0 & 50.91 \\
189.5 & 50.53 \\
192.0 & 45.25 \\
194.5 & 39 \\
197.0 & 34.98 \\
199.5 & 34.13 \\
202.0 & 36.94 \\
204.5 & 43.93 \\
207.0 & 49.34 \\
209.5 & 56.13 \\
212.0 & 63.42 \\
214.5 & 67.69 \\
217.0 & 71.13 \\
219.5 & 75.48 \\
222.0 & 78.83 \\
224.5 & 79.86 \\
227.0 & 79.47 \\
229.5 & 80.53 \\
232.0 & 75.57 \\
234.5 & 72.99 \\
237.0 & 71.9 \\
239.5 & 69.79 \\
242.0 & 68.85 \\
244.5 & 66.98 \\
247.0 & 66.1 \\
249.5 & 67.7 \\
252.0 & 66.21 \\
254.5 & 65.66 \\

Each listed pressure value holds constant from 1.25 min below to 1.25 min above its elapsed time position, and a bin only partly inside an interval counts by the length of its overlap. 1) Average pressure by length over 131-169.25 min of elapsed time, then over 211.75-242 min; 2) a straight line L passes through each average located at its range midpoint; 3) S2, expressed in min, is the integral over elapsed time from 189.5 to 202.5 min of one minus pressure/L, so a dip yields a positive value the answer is 6.00 min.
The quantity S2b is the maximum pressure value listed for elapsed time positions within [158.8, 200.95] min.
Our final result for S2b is 73.04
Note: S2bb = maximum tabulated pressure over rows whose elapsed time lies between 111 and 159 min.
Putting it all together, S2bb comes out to 78.19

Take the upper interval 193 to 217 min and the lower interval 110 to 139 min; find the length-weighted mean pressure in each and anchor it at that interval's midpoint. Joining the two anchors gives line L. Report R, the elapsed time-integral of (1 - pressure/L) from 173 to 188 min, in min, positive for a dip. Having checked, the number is 1.8 min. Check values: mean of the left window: 75.7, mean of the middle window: 50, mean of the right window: 48.5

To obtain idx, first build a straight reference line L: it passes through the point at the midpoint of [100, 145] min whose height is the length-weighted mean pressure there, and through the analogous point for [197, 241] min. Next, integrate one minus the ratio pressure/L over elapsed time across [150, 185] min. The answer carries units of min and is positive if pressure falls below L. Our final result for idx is 3.7 min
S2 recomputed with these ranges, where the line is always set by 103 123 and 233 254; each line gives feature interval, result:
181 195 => 5.2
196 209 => 5.6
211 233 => -1.4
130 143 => 0.5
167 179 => 1.5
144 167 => 1.4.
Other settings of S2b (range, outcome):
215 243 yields 80.53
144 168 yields 75.33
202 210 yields 56.13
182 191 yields 50.91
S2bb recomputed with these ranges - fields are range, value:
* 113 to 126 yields 77.71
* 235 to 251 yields 71.9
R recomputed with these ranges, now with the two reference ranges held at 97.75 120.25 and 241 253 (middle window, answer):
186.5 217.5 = 9.5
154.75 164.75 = 0.6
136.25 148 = 0.4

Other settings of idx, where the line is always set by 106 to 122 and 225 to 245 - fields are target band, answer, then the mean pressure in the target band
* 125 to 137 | 0.3 min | 75.1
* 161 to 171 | 0.6 min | 71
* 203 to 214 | 3.1 min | 53.8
